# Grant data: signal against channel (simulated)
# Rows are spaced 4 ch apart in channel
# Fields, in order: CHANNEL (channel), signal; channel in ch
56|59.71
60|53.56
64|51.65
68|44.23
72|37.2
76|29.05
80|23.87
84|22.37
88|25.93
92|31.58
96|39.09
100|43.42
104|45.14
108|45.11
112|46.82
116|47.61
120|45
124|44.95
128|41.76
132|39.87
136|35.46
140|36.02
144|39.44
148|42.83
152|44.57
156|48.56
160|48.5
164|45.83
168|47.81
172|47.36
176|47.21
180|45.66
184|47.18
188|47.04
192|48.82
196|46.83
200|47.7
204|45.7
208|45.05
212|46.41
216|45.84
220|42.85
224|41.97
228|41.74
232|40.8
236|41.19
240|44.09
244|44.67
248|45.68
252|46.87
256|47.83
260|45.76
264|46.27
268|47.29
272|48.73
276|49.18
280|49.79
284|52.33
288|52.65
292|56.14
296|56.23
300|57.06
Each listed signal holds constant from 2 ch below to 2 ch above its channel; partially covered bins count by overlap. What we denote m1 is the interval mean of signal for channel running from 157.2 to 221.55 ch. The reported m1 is 46.7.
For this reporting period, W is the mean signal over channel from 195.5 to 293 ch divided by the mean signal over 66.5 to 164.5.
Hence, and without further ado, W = 1.2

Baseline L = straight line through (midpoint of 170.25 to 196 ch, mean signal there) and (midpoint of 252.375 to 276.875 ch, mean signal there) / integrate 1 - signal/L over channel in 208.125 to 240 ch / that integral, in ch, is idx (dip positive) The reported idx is 2.8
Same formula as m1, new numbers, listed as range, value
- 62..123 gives 38.6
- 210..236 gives 43.1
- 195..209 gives 46.4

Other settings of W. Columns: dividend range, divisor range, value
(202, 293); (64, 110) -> 1.29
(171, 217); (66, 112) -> 1.31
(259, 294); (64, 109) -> 1.40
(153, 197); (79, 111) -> 1.34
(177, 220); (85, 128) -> 1.13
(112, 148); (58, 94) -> 1.17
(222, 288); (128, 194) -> 1.04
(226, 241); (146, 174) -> 0.90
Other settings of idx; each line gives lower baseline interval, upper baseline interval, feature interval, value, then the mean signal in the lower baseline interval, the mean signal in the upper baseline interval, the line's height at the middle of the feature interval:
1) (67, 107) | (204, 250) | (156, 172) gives -3.27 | 34.2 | 43.8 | 39.5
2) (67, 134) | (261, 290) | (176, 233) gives -0.77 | 38.3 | 49.3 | 44.9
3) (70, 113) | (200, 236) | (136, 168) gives -3.29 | 35.2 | 43.9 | 39.3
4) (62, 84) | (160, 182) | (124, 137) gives 0.64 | 35.9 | 46.9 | 42.4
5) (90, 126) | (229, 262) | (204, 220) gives -0.43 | 43.2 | 44.5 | 44.2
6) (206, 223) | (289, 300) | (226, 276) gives 4.74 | 44.9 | 56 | 50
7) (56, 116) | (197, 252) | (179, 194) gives -1.50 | 39.5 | 44.3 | 43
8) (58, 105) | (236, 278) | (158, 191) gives -4.02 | 37.1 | 46.4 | 42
